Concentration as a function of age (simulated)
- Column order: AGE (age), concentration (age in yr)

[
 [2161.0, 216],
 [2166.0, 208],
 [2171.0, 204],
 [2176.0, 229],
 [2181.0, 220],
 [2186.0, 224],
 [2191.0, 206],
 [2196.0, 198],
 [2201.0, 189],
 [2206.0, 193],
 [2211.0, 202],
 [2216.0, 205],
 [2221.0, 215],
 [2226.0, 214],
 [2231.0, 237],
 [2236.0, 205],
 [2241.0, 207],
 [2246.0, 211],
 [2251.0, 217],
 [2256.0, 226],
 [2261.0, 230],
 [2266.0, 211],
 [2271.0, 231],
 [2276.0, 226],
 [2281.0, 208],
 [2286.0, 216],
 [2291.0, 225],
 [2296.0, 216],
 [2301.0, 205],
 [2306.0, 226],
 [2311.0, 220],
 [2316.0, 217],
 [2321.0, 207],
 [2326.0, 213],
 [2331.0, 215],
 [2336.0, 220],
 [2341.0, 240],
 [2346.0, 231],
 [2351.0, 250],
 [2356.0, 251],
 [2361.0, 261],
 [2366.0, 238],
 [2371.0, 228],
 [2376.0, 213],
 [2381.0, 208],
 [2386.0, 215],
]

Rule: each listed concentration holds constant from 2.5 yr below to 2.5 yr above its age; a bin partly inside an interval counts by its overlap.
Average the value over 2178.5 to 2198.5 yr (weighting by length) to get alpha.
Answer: 212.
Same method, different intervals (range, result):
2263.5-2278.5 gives 223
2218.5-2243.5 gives 216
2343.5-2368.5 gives 246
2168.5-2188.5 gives 219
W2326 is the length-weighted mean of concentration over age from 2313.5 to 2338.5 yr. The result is 214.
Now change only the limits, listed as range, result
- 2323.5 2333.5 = 214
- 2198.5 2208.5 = 191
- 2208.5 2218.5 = 204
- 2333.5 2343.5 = 230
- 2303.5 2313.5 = 223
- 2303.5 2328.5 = 217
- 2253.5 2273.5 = 224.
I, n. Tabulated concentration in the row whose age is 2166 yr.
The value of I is 208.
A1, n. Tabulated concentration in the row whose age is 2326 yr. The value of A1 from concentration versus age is 213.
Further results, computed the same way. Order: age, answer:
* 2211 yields 202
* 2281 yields 208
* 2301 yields 205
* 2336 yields 220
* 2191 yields 206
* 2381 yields 208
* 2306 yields 226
